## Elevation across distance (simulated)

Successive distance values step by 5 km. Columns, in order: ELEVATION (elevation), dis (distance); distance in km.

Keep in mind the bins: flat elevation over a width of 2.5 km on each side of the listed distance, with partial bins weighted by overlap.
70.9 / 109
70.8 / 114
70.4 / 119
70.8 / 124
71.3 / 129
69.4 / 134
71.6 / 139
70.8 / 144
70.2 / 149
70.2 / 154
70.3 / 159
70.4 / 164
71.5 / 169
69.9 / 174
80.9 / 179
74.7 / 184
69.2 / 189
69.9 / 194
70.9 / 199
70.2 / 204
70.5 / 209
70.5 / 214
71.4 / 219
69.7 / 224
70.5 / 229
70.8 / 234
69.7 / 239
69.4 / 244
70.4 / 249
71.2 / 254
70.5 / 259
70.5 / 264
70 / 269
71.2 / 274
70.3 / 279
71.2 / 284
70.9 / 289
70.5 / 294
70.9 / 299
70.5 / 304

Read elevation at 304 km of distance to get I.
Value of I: 70.5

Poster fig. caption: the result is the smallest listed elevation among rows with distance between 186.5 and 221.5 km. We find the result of 69.2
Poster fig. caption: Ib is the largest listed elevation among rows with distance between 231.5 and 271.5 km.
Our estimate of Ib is 71.2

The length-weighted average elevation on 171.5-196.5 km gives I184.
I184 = 72.9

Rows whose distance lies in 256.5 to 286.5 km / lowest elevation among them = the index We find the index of 70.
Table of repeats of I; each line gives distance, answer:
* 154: 70.2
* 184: 74.7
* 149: 70.2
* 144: 70.8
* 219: 71.4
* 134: 69.4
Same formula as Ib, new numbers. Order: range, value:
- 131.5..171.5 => 71.6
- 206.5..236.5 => 71.4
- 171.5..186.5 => 80.9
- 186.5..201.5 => 70.9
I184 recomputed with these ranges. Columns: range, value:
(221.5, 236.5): 70.3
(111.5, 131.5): 70.8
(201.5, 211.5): 70.3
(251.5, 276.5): 70.7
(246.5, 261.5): 70.7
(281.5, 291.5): 71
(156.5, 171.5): 70.7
